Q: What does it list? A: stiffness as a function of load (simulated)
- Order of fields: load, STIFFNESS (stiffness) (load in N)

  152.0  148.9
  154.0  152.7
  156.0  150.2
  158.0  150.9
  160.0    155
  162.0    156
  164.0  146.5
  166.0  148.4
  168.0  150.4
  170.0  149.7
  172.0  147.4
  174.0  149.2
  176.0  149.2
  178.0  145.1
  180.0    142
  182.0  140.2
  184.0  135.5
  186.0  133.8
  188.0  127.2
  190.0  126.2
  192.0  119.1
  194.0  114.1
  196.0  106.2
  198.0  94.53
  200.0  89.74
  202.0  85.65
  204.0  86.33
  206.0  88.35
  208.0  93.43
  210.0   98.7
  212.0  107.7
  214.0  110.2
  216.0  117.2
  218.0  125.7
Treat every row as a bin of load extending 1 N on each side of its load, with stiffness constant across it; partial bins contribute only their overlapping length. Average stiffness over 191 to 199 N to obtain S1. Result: 108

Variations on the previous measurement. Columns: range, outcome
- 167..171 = 150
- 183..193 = 128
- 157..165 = 152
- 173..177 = 149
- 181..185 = 138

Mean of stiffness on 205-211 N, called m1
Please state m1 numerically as 93.5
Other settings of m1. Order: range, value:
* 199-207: 87.5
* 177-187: 139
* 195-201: 96.8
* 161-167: 150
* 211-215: 109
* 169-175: 149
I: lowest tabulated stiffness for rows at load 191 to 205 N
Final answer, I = 85.65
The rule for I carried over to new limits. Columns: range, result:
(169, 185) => 135.5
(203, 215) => 86.33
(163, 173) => 146.5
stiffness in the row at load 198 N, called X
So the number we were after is 94.53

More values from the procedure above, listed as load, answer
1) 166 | 148.4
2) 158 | 150.9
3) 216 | 117.2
